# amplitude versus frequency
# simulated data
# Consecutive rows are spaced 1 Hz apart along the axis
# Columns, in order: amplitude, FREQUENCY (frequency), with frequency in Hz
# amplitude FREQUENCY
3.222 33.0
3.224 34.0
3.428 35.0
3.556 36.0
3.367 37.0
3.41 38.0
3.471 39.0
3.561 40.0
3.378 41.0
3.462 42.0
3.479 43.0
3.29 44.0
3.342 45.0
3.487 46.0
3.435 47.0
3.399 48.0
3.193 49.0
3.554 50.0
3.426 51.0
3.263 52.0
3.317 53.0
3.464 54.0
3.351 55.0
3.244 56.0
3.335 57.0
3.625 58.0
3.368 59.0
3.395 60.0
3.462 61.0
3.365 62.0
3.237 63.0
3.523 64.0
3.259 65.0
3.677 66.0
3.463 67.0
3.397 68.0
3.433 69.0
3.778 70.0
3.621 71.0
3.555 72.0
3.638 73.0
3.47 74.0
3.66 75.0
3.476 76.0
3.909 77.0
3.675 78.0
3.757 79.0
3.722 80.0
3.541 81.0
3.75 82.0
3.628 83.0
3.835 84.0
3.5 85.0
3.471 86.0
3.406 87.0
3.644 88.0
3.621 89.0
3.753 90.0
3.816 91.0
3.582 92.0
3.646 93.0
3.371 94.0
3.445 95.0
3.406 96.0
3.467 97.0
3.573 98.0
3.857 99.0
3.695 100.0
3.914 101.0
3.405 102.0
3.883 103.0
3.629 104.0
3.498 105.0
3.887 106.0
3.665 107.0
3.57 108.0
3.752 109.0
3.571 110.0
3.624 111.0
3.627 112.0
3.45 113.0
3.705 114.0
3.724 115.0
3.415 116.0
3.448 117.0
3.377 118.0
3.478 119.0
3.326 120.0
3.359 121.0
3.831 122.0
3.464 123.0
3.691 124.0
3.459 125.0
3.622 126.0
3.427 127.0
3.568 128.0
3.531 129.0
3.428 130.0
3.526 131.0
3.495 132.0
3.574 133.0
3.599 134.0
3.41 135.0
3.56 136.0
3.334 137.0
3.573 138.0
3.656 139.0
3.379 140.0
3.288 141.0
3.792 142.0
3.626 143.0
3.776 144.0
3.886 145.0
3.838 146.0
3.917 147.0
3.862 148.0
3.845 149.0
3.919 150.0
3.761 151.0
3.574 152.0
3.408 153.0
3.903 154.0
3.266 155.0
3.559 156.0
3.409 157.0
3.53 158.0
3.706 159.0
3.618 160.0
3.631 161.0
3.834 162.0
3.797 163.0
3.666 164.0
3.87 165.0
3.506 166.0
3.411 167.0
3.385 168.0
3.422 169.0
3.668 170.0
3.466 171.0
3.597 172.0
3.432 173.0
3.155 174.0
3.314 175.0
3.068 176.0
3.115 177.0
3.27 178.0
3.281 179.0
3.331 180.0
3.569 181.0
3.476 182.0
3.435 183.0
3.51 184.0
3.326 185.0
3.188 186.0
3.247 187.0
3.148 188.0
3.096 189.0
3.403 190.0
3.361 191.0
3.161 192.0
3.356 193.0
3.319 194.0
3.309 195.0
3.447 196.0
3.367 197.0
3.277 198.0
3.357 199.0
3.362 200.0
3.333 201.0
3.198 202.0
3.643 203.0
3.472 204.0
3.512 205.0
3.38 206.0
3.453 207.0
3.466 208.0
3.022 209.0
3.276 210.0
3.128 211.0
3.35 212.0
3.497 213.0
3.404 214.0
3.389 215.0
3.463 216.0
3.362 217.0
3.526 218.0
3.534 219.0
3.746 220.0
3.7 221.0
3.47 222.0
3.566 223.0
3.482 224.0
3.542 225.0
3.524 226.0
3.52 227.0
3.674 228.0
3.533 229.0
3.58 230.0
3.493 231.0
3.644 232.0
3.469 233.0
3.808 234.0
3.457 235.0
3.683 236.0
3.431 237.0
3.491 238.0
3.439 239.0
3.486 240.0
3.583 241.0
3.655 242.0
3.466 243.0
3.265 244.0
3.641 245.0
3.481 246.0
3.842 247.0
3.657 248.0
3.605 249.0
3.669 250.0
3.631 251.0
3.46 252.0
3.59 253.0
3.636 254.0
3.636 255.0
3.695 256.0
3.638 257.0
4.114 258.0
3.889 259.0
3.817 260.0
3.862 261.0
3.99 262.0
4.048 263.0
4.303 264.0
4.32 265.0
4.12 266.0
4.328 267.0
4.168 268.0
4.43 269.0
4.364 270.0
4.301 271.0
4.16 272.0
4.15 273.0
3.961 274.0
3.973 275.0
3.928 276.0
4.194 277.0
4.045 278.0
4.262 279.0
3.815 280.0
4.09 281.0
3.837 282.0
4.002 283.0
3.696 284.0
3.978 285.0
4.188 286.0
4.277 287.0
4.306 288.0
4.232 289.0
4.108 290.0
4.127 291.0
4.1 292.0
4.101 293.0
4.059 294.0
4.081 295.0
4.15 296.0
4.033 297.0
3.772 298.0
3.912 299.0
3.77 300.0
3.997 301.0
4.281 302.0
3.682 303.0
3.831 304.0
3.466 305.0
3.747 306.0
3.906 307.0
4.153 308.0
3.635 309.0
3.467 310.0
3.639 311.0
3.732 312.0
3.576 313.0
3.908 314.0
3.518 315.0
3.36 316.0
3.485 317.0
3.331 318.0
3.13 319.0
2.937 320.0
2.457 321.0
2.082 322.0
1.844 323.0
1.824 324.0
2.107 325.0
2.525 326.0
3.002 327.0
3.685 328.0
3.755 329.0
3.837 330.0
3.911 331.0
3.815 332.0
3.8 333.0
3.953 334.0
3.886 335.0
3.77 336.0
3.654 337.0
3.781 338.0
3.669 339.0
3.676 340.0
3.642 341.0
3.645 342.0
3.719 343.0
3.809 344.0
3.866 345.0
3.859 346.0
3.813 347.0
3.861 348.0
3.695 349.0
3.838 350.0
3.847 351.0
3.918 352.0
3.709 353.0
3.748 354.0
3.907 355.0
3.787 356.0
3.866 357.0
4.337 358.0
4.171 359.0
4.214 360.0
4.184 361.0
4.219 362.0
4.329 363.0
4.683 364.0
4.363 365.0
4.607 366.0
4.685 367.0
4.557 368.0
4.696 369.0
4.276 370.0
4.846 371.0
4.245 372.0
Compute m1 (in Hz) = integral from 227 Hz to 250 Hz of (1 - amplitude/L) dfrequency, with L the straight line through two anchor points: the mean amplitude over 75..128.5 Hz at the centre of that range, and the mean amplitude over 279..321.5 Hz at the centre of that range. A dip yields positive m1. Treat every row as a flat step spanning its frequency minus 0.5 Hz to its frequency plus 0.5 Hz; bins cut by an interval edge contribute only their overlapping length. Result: 1.12 Hz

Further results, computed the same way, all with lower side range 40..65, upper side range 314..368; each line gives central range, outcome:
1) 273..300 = -3.3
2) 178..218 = 2.0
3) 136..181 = -0.9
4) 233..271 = -2.2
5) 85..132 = -1.8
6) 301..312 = -0.5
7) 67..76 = -0.4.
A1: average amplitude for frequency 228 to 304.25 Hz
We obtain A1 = 3.88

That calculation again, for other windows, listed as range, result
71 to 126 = 3.6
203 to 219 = 3.39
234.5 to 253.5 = 3.55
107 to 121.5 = 3.54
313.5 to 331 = 3.01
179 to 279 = 3.61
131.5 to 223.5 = 3.48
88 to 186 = 3.56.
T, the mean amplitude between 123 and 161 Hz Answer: 3.6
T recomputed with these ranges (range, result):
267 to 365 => 3.79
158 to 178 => 3.5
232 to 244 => 3.54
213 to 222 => 3.51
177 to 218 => 3.35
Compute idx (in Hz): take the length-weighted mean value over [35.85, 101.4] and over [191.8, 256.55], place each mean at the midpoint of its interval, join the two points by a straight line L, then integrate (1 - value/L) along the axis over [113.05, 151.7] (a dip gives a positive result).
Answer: -0.9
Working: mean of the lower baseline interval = 3.52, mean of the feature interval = 3.59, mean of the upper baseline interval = 3.49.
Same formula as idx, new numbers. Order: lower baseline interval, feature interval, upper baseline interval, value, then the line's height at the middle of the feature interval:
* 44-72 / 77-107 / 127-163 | -1.2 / 3.5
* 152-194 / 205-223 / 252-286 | 1.2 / 3.68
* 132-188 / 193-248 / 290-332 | 0.9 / 3.53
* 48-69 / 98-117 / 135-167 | -0.7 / 3.53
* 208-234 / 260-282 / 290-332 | -3.9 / 3.5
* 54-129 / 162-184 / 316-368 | 0.9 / 3.59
